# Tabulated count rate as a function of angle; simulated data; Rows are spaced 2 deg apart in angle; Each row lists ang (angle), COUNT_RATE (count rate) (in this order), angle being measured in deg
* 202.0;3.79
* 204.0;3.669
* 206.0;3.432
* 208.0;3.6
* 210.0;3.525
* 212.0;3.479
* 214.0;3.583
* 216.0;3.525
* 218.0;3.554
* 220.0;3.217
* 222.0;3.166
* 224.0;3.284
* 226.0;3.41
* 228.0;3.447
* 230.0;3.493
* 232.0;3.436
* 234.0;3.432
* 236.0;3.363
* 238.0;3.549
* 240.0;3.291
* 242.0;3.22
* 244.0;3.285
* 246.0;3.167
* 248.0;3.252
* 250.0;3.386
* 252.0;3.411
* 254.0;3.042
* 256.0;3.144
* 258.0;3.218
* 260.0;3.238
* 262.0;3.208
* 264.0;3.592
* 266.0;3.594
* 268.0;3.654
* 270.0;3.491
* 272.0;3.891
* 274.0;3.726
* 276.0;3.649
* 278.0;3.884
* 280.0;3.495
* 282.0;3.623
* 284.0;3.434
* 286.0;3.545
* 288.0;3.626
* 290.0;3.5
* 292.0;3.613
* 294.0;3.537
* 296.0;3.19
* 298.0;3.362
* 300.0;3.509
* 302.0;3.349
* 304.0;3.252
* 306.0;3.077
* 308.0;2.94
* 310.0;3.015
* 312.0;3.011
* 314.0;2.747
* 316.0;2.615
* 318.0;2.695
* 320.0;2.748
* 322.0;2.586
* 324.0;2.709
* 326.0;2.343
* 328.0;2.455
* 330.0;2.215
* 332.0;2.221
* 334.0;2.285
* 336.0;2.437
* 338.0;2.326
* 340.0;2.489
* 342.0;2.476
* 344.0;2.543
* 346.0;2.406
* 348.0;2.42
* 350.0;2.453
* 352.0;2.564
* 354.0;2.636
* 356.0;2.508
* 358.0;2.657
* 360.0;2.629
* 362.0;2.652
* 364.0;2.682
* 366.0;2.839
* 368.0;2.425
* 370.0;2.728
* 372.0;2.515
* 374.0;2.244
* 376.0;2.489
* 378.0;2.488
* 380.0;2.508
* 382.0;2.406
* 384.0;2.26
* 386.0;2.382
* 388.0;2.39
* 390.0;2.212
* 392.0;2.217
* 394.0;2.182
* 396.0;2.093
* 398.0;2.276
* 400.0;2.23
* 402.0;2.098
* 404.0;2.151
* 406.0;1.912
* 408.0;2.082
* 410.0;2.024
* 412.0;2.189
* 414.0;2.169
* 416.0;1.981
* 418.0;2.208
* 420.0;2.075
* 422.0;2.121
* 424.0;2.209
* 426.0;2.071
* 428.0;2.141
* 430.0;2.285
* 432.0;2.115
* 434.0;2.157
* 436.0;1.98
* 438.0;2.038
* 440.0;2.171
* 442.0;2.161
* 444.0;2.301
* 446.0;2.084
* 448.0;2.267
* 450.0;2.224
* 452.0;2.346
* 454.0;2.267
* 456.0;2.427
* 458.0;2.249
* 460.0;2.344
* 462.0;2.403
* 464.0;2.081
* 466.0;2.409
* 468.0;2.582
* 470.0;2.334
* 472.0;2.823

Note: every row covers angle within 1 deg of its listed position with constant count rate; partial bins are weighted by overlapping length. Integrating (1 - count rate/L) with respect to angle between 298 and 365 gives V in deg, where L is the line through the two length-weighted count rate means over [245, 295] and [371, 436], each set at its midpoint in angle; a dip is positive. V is 5.3 deg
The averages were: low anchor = 3.48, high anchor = 2.21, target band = 2.67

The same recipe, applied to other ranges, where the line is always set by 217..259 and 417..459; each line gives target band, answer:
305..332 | 1.7 deg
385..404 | 1.6 deg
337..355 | 1.5 deg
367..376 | 0.3 deg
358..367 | -0.3 deg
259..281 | -3.1 deg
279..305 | -3.9 deg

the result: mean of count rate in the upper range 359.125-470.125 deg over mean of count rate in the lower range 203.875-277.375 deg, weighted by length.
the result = 0.67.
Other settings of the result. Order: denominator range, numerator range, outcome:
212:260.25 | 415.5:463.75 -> 0.66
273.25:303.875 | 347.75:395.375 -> 0.70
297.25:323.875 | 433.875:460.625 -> 0.74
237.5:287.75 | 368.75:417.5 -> 0.66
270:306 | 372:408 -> 0.64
